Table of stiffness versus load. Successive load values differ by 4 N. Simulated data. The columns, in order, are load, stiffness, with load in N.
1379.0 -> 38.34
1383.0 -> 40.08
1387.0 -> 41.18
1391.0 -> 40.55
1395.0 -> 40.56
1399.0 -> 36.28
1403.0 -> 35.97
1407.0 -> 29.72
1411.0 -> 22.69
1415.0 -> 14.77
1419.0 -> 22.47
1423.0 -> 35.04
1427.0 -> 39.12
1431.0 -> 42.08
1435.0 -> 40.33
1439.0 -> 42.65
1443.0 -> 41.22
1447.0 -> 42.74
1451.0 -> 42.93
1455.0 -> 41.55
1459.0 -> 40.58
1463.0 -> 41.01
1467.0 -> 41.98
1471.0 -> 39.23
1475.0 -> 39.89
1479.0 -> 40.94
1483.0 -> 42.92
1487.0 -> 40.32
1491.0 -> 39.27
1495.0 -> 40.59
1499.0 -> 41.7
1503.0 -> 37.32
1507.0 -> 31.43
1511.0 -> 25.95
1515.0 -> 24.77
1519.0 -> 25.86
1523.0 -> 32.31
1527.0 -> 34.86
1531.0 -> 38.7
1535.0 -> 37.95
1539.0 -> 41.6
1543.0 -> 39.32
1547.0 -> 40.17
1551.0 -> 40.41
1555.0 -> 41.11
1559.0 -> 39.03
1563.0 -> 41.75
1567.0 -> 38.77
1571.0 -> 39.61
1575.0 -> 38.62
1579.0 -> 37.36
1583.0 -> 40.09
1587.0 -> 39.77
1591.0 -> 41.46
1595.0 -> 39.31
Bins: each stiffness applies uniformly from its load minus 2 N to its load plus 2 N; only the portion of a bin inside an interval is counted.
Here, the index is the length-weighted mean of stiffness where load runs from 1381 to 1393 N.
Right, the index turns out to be 40.6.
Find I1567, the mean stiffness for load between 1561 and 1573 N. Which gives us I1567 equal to 40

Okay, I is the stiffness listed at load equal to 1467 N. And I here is 41.98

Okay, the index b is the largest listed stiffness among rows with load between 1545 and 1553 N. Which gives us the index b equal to 40.41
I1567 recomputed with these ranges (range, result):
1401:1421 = 25.1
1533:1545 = 39.6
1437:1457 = 42.2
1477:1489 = 41.4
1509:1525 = 27.2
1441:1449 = 42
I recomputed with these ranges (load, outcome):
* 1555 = 41.11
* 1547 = 40.17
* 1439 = 42.65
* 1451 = 42.93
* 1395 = 40.56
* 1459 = 40.58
